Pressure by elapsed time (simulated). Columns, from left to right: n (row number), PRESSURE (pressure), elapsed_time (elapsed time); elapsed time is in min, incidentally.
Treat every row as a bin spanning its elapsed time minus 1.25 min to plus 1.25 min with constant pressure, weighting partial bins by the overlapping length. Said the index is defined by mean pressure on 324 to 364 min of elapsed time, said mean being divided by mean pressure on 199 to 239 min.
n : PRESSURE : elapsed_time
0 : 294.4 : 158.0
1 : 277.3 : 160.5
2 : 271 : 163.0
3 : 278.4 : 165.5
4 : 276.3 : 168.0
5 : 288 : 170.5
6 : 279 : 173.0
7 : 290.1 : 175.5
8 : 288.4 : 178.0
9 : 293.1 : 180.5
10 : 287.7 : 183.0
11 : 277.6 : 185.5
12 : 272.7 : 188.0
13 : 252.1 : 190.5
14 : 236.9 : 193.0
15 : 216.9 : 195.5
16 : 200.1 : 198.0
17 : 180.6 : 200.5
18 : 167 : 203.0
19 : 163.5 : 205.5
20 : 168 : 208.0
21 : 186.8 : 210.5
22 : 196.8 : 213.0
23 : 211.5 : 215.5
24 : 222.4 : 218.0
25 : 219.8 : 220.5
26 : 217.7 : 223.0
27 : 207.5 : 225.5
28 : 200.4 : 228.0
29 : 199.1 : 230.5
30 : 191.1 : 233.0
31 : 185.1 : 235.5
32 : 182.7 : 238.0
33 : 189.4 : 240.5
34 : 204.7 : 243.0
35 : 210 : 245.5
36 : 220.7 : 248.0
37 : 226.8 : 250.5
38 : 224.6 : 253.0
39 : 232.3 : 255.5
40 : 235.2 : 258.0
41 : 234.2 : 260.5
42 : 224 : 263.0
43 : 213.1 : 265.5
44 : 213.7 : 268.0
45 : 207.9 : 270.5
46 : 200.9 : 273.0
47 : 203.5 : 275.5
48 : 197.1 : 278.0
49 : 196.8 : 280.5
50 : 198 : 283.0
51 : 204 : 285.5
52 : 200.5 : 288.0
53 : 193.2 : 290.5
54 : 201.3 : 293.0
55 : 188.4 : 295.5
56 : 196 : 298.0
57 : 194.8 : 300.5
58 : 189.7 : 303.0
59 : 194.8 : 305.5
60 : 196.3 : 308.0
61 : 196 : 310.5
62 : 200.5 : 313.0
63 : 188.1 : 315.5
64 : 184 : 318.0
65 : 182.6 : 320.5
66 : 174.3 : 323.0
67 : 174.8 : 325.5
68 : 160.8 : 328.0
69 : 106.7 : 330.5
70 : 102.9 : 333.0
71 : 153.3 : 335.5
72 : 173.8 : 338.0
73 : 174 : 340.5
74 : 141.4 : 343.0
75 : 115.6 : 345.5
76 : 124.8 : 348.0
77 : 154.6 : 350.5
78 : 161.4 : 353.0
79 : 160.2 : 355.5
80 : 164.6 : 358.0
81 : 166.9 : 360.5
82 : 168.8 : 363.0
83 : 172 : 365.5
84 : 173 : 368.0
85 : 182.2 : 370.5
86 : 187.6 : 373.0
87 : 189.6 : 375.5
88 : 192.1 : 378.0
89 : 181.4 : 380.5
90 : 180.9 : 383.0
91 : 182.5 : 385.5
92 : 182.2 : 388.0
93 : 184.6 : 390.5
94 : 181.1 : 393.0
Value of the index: 0.78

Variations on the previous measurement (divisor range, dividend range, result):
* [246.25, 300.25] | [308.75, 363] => 0.77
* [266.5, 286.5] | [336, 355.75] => 0.74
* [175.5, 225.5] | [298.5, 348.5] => 0.74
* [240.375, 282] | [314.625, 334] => 0.74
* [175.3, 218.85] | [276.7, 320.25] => 0.86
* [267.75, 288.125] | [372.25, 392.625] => 0.92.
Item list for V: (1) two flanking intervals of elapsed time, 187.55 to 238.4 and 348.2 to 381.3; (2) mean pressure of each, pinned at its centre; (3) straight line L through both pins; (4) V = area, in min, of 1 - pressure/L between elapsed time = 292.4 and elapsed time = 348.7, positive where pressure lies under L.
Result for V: 3.40 min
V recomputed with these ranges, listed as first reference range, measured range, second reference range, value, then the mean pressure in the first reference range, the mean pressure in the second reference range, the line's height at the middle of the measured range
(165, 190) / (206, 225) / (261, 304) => 3.8 min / 282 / 202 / 253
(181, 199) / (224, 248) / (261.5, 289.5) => 3.0 min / 252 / 206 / 227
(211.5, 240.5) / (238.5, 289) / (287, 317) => -3.3 min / 202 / 195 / 199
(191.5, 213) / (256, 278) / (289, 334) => -3.8 min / 191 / 180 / 184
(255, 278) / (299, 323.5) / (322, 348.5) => -2.9 min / 217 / 146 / 171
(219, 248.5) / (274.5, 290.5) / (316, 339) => -1.8 min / 202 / 158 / 179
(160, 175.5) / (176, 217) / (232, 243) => 3.0 min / 279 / 189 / 242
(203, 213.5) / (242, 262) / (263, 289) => -3.0 min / 176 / 205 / 194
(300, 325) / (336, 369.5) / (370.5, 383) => 5.3 min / 190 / 186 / 188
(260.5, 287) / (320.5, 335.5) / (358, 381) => 3.4 min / 207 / 178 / 191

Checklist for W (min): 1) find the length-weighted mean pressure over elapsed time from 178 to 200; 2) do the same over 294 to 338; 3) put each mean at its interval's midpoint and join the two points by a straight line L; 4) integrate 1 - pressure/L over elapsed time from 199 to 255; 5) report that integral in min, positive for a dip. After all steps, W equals 7.4 min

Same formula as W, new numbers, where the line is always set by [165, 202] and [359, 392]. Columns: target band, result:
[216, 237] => 3.2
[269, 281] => 1.1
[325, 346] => 5.6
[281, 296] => 1.3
